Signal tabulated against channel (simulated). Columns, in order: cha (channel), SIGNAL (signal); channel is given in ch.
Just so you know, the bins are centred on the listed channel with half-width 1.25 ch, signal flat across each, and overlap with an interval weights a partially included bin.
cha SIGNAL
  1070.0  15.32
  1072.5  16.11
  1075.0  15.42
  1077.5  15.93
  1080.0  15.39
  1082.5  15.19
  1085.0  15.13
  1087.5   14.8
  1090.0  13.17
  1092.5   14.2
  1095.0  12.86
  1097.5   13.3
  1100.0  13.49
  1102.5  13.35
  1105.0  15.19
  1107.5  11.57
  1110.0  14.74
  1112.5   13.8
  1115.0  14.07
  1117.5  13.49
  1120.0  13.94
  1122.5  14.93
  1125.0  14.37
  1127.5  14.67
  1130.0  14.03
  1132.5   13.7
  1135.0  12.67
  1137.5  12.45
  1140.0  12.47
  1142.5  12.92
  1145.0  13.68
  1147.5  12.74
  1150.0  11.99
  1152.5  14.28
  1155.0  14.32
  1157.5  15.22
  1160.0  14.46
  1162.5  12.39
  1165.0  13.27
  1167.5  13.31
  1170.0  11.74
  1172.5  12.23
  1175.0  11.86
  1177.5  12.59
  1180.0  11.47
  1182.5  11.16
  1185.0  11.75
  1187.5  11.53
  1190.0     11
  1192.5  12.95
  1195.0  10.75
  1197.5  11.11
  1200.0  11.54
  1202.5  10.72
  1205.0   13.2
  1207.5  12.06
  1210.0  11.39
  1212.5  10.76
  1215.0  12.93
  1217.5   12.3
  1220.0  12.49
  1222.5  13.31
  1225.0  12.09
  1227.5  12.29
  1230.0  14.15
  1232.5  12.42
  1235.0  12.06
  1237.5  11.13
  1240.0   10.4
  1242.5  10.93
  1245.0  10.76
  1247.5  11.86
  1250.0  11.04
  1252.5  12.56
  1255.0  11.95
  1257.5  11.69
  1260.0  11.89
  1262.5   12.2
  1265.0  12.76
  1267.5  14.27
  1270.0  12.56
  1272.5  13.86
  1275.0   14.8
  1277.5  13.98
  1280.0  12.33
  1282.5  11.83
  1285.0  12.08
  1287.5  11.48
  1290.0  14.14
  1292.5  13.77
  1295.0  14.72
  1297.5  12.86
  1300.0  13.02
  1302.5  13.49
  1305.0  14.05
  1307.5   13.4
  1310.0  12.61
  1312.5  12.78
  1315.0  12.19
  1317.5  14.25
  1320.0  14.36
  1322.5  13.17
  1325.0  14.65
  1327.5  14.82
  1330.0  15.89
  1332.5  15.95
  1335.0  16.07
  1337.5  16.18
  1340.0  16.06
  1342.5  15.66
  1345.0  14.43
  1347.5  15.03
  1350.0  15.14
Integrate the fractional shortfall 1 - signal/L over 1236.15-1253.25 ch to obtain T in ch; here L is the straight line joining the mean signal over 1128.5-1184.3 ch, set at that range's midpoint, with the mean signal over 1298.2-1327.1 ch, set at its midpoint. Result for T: 2.6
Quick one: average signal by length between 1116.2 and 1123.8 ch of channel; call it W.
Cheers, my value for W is 14.1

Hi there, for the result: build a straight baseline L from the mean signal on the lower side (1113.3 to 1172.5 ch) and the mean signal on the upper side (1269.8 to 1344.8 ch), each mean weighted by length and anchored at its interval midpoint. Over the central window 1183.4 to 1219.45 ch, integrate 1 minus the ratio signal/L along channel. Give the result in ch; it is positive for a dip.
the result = 5.1 ch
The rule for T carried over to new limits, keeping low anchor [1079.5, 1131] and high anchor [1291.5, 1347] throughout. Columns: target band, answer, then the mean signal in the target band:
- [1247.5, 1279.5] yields 3.4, 12.7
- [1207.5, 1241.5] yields 5.0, 12.1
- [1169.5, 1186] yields 2.7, 11.8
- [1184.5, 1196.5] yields 2.2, 11.6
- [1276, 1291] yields 1.7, 12.7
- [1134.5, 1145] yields 1.0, 12.7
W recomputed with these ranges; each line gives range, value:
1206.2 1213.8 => 11.4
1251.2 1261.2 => 12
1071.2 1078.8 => 15.8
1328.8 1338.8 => 16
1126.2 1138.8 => 13.5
